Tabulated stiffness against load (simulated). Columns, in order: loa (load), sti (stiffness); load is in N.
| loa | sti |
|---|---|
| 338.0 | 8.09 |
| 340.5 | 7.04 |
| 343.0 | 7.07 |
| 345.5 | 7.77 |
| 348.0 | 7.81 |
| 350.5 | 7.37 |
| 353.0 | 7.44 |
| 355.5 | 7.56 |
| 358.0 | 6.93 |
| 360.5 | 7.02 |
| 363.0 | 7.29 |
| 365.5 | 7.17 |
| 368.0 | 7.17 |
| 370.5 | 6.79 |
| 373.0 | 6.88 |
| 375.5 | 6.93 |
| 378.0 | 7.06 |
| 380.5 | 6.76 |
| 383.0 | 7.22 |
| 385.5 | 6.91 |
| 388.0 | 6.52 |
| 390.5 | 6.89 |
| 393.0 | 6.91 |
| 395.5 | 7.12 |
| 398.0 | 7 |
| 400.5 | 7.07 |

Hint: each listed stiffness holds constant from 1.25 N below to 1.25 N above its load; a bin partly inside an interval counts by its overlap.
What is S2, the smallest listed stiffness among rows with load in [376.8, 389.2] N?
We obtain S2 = 6.52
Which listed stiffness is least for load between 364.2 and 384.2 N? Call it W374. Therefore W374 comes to 6.76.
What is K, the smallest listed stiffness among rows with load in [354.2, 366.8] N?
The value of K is 6.93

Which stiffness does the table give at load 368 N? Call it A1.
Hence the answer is 7.17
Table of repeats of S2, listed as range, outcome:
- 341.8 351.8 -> 7.07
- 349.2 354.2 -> 7.37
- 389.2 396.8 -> 6.89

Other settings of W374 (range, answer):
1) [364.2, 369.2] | 7.17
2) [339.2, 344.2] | 7.04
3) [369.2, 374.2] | 6.79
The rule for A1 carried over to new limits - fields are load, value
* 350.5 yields 7.37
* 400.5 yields 7.07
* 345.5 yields 7.77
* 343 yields 7.07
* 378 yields 7.06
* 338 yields 8.09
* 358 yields 6.93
